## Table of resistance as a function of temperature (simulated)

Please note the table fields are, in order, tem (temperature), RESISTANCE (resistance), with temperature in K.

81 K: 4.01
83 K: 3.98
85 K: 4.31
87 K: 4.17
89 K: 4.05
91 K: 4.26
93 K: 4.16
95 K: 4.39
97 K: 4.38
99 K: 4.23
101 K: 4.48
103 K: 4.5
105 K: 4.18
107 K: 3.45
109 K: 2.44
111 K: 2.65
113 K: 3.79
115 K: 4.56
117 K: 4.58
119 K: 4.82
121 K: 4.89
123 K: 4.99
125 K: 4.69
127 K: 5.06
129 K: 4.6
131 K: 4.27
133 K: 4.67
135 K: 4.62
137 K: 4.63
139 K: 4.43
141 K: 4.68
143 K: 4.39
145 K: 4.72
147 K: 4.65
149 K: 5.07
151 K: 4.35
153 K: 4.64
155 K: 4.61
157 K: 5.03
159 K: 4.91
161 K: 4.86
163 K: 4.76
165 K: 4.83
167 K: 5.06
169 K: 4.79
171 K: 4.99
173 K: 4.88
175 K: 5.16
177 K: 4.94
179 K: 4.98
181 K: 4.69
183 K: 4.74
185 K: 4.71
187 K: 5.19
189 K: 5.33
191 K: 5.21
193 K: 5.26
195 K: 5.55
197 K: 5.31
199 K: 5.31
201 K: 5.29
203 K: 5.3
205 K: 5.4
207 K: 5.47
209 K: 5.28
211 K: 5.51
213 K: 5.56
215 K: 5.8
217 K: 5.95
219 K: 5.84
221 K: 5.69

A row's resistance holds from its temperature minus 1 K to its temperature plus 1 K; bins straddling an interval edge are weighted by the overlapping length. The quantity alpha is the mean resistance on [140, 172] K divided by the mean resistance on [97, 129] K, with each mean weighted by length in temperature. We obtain 1.13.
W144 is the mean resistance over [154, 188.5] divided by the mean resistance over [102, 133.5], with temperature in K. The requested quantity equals 1.2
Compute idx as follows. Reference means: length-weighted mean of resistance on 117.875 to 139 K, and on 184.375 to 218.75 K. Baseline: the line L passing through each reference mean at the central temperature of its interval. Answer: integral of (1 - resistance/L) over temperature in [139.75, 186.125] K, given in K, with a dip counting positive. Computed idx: 2.1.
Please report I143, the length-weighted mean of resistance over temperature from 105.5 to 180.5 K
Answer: 4.58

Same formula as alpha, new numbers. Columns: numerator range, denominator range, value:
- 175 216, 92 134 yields 1.23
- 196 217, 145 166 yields 1.14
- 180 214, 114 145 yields 1.12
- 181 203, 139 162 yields 1.10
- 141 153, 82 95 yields 1.11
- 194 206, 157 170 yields 1.10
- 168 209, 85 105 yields 1.20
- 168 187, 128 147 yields 1.07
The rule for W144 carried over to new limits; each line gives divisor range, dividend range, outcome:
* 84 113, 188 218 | 1.37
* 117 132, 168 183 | 1.03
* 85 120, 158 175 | 1.20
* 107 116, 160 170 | 1.44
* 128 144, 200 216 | 1.20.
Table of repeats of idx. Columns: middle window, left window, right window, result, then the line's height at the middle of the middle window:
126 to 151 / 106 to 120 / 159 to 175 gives -2.01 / 4.3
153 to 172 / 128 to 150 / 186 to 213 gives 0.15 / 4.9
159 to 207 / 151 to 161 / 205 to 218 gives 0.80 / 5.16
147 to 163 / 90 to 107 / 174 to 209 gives 0.15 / 4.82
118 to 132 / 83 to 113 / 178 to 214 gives -1.45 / 4.32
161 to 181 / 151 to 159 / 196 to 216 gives 0.12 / 4.95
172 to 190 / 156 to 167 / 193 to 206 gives 0.60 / 5.13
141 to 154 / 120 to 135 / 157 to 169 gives 0.48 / 4.82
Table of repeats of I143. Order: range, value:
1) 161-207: 5.08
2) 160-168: 4.88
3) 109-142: 4.43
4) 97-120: 3.99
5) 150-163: 4.74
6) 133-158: 4.65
